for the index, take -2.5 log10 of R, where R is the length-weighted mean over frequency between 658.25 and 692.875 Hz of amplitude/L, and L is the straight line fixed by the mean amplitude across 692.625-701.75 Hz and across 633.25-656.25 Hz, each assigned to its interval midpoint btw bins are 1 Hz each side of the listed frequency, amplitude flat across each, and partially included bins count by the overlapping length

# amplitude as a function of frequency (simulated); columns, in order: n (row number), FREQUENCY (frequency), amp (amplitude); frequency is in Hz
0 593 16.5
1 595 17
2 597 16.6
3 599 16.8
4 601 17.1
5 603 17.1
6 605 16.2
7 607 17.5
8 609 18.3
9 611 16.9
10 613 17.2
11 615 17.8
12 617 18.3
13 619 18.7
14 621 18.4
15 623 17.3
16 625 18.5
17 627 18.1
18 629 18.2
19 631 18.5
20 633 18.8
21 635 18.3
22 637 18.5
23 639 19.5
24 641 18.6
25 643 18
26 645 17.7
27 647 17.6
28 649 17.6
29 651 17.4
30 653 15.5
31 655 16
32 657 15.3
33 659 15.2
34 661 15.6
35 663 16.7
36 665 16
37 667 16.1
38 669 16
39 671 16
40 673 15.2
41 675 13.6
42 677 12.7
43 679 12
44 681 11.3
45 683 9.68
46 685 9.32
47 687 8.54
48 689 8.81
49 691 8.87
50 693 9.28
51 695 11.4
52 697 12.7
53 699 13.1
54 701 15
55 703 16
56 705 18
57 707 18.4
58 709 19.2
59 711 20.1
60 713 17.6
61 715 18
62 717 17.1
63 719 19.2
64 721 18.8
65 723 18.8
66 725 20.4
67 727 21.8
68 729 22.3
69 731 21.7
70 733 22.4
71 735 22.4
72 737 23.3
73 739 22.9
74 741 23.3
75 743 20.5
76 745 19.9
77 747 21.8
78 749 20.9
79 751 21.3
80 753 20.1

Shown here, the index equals 0.14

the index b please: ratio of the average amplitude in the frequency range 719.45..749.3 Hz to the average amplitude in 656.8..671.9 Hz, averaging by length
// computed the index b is 1.35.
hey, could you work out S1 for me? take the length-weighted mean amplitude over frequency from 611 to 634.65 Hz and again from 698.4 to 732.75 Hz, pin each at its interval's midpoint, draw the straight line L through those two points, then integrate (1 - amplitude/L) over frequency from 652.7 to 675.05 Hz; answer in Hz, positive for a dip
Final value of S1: 3.3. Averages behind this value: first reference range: 18.1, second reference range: 18.7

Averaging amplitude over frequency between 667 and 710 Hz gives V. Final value 13.2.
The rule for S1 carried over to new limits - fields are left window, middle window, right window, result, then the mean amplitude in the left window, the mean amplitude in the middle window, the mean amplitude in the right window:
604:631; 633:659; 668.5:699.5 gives -3.8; 17.8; 17.5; 11.7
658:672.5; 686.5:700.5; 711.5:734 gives 5.7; 15.9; 10.6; 19.8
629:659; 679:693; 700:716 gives 6.4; 17.6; 9.59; 17.8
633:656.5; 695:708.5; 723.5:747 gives 3.3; 17.7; 15.4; 21.8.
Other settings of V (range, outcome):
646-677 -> 15.9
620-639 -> 18.4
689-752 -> 18.4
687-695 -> 9.23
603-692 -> 15.9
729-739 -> 22.5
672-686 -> 12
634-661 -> 17.3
